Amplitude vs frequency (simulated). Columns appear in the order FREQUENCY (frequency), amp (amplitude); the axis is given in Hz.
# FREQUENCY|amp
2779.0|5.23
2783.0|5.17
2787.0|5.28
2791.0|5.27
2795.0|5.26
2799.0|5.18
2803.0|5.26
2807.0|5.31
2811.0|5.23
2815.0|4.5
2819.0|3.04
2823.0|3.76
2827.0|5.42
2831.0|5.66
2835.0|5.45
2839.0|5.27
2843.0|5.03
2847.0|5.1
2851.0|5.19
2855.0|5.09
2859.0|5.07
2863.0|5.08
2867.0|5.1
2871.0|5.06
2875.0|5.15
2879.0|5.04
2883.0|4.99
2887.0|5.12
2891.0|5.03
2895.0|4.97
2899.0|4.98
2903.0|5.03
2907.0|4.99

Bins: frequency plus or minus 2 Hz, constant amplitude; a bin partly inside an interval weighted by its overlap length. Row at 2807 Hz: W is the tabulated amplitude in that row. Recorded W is 5.31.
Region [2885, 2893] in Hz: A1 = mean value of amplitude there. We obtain 5.08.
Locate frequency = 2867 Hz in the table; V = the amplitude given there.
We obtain 5.1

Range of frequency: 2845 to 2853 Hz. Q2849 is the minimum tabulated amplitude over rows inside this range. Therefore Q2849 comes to 5.1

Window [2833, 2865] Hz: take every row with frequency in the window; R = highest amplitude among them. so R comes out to 5.45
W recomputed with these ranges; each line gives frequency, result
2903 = 5.03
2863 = 5.08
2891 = 5.03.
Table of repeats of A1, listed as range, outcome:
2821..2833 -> 4.95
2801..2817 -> 5.08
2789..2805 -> 5.24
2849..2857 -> 5.14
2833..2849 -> 5.21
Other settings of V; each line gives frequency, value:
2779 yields 5.23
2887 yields 5.12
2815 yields 4.5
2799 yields 5.18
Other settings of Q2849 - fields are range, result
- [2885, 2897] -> 4.97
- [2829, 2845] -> 5.03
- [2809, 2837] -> 3.04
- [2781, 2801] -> 5.17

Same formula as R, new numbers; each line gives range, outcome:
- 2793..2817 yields 5.31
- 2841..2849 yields 5.1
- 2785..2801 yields 5.28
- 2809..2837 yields 5.66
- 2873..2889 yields 5.15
